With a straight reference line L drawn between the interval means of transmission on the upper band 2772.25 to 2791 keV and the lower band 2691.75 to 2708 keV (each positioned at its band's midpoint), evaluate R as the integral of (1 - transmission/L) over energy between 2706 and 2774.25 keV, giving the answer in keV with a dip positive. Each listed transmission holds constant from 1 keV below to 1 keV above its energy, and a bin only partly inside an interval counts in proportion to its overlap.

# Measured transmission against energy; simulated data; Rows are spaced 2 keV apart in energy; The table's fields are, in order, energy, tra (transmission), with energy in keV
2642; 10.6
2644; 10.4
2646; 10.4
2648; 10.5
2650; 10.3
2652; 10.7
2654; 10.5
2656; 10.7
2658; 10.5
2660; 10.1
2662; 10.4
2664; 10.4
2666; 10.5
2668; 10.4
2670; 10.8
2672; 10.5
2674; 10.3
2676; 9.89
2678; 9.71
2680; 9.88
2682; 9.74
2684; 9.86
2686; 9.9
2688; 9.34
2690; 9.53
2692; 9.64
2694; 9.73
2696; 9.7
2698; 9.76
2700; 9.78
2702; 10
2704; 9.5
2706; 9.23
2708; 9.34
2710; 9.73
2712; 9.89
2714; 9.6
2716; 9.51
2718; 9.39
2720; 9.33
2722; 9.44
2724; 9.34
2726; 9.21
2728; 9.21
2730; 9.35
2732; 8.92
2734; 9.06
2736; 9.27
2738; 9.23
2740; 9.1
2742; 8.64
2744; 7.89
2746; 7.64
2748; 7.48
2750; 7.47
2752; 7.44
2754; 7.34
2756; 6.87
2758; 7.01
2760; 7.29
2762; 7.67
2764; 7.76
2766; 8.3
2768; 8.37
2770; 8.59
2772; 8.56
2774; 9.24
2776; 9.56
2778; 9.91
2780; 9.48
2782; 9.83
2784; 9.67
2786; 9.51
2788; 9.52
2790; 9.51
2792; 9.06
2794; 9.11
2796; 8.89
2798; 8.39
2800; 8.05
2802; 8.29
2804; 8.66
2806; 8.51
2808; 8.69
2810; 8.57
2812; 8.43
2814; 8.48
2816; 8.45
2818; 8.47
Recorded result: 7.1 keV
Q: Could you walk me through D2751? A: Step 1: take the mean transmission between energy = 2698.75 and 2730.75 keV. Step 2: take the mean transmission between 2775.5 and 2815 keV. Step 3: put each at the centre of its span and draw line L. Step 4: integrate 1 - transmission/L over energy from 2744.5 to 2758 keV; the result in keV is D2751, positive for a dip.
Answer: 2.8 keV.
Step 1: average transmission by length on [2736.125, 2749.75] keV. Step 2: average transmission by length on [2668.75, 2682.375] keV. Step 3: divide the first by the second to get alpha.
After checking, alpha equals 0.82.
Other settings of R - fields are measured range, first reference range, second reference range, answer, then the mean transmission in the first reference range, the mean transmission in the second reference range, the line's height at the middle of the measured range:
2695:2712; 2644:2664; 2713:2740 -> 0.0 keV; 10.4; 9.29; 9.66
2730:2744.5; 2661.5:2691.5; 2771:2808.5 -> 0.9 keV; 10.1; 9.08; 9.54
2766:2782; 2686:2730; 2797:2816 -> -0.5 keV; 9.54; 8.45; 8.81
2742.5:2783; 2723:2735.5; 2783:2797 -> 4.7 keV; 9.19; 9.32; 9.26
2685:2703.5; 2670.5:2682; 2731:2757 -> -0.3 keV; 10.1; 8.18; 9.56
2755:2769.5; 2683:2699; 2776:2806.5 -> 2.6 keV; 9.68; 9.12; 9.28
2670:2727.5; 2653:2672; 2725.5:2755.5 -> -1.0 keV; 10.5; 8.44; 9.53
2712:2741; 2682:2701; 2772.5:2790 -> 1.0 keV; 9.7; 9.56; 9.64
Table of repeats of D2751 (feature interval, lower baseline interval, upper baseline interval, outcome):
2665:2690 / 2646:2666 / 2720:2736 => 0.11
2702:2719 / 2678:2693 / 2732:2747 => -0.58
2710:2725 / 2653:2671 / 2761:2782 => 0.17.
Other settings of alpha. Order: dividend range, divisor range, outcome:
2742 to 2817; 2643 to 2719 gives 0.85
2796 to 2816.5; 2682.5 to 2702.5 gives 0.87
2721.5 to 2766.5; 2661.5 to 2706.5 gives 0.83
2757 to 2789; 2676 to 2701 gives 0.90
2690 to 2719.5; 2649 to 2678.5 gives 0.93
